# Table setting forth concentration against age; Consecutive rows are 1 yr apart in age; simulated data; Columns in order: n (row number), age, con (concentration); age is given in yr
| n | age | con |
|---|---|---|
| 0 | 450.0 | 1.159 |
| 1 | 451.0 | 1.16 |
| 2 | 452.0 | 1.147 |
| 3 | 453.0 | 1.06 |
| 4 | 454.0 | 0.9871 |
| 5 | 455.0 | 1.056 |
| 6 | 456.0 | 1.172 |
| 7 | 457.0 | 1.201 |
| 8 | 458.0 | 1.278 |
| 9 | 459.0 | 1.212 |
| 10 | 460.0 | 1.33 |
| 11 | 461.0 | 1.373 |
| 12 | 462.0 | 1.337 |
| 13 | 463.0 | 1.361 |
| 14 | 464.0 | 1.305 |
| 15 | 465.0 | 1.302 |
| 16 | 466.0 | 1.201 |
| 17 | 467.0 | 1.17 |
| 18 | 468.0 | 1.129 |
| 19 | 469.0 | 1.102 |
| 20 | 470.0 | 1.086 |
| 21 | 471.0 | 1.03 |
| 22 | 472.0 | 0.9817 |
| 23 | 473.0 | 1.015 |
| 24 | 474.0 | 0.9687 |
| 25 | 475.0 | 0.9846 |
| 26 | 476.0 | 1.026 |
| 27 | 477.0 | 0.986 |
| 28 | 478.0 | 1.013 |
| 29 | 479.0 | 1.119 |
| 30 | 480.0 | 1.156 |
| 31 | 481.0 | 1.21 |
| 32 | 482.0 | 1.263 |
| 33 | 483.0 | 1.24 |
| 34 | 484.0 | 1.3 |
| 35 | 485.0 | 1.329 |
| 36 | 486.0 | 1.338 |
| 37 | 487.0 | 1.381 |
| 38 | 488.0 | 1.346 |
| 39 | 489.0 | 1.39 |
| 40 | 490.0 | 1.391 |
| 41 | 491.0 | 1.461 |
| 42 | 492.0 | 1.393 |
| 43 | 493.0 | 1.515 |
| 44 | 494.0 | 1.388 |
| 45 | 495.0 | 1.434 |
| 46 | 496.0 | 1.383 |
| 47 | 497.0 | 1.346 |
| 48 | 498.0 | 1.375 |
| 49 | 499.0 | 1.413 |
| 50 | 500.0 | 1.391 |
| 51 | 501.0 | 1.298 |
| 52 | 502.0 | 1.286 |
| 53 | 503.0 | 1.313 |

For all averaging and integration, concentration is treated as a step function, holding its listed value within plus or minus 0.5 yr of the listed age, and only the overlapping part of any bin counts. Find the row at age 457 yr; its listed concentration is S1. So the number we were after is 1.201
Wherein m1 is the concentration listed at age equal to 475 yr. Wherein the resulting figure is 0.9846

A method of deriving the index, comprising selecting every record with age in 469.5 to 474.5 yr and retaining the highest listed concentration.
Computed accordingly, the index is 1.086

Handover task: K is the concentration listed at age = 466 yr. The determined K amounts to 1.201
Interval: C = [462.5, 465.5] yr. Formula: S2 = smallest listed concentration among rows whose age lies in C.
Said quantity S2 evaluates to 1.302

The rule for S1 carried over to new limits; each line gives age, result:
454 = 0.9871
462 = 1.337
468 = 1.129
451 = 1.16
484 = 1.3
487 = 1.381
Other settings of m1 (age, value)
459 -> 1.212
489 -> 1.39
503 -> 1.313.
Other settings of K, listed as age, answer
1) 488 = 1.346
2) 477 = 0.986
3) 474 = 0.9687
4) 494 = 1.388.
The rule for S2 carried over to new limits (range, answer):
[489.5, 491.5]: 1.391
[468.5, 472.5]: 0.9817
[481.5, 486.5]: 1.24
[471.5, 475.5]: 0.9687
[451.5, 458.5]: 0.9871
